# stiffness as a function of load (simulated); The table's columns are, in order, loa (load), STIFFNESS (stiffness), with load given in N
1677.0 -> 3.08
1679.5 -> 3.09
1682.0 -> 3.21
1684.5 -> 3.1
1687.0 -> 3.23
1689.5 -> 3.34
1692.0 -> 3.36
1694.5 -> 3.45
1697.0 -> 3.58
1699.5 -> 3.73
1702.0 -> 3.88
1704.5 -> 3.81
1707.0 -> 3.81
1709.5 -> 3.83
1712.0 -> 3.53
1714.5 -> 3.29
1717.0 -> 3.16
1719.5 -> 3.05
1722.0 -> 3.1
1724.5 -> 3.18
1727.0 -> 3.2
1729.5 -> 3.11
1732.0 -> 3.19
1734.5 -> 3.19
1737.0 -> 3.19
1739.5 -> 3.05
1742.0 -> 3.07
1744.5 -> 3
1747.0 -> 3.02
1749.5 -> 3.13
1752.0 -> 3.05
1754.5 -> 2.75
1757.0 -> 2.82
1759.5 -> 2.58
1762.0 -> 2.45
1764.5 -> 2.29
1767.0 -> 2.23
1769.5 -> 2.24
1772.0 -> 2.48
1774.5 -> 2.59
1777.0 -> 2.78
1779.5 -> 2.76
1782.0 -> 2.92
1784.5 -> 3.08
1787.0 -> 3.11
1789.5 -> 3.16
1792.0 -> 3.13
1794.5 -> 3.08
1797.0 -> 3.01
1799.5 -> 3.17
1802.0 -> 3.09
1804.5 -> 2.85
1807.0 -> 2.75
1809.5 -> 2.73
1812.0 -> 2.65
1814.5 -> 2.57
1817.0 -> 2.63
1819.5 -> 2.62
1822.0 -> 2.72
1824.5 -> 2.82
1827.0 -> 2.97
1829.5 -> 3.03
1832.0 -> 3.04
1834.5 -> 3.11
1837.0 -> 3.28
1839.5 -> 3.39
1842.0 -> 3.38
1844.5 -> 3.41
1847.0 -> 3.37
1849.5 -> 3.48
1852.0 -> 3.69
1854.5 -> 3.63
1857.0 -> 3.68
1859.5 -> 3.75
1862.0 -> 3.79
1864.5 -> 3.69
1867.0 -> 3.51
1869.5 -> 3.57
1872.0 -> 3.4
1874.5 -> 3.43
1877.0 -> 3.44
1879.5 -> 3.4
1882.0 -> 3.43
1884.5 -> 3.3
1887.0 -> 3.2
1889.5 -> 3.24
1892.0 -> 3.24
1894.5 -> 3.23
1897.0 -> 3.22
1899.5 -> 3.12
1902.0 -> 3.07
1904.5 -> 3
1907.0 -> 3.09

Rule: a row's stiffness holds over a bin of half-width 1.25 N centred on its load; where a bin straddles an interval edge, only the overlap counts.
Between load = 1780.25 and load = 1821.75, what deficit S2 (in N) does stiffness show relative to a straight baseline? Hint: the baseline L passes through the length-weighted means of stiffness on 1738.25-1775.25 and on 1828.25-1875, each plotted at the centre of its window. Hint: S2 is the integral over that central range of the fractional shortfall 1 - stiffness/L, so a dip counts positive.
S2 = 2.05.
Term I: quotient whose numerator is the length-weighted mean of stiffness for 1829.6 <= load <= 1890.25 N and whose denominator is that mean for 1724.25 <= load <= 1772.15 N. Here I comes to 1.20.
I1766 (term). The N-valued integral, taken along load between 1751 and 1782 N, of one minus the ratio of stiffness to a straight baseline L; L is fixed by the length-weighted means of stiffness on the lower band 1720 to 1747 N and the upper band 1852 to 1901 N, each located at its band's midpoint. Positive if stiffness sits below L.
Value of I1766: 5.8 N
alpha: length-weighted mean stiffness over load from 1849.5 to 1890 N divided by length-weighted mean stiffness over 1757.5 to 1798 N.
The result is 1.3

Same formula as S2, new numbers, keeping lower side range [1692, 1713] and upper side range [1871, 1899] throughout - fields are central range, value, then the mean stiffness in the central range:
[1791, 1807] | 2.1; 3.03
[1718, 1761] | 6.8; 3.04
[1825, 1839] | 1.4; 3.09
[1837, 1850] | 0.0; 3.39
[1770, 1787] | 3.7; 2.77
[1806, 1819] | 3.0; 2.66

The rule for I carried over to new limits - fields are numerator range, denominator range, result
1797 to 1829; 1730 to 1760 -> 0.93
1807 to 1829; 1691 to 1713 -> 0.74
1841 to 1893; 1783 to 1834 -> 1.19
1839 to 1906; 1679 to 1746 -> 1.03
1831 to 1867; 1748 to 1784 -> 1.31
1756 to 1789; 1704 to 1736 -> 0.80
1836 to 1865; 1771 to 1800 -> 1.21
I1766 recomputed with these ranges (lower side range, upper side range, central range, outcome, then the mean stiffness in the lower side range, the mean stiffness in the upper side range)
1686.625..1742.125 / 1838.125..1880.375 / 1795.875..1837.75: 7.3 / 3.37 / 3.53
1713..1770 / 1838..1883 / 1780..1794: 0.4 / 2.94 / 3.52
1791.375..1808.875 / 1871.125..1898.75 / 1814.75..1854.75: 0.0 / 3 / 3.32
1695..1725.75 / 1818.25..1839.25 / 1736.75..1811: 8.4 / 3.49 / 2.97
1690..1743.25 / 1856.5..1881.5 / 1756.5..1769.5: 3.8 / 3.37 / 3.56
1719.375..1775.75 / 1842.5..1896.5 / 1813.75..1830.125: 2.4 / 2.86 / 3.47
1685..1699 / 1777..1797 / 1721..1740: 0.5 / 3.39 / 3.02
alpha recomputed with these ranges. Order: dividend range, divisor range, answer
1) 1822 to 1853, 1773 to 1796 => 1.09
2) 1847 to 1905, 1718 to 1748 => 1.10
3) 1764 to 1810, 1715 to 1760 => 0.92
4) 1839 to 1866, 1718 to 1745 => 1.14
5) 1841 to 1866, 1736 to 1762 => 1.22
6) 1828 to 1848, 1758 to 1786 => 1.25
